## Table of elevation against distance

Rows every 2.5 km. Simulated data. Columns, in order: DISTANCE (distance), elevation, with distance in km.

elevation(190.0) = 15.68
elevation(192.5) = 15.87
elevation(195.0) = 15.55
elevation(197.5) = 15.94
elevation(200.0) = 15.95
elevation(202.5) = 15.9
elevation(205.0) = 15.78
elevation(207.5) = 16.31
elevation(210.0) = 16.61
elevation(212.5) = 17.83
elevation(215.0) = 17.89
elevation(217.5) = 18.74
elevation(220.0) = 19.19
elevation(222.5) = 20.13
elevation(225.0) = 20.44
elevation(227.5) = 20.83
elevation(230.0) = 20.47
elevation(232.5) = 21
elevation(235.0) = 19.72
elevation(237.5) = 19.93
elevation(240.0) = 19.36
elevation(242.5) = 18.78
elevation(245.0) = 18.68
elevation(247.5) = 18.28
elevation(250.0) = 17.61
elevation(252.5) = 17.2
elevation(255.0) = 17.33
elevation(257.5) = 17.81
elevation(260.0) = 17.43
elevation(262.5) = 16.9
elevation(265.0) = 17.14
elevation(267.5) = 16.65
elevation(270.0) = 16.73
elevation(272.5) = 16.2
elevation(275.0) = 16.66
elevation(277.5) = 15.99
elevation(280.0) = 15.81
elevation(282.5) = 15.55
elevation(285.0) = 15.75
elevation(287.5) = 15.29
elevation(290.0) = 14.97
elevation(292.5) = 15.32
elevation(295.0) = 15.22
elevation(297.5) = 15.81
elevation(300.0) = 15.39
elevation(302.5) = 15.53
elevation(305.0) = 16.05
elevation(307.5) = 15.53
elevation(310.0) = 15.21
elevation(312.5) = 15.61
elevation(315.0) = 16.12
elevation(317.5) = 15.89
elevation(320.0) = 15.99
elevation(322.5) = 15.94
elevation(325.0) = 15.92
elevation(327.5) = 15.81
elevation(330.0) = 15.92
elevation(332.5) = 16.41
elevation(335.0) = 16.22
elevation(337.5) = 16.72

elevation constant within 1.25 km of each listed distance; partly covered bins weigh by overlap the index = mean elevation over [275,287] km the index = 15.8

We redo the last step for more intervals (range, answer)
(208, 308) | 17.4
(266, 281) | 16.4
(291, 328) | 15.7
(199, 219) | 16.9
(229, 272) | 18.2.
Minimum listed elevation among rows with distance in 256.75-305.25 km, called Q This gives 14.97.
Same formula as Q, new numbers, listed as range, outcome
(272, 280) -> 15.81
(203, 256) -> 15.78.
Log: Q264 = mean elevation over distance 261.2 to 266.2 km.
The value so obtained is 17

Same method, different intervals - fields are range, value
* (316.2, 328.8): 15.9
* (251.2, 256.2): 17.3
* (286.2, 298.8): 15.3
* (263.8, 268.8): 16.9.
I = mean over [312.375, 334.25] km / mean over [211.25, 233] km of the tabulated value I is 0.82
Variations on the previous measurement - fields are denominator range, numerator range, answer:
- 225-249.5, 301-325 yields 0.80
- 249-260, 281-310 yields 0.89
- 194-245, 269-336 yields 0.86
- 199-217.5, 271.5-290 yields 0.94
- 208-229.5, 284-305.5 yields 0.82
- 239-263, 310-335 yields 0.89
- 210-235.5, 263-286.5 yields 0.84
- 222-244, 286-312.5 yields 0.77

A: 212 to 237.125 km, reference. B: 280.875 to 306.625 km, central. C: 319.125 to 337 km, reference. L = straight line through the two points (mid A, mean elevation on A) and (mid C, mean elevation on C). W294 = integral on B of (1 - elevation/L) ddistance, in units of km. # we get 2.6 km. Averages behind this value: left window 19.7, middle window 15.5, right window 16.1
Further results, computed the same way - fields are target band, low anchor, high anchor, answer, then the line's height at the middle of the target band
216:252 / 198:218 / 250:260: -4.83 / 17.2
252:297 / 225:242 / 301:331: 4.23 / 18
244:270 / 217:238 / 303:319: 1.55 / 18.6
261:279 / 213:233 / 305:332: 1.21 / 17.8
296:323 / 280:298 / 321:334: 0.02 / 15.7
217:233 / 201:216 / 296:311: -3.53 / 16.5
